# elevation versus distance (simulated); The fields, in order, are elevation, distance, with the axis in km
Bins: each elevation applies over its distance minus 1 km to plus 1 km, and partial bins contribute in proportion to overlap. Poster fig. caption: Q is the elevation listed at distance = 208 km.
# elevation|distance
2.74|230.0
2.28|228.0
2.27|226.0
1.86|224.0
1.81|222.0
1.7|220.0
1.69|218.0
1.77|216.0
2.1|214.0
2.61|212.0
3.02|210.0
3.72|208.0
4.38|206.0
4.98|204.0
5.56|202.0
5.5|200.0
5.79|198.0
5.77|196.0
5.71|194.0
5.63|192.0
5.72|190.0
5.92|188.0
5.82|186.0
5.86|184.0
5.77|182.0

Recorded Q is 3.72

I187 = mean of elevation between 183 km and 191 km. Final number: 5.83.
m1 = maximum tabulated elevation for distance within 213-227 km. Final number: 2.27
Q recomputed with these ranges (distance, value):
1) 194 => 5.71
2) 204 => 4.98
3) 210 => 3.02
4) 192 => 5.63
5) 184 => 5.86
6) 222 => 1.81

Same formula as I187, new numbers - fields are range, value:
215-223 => 1.74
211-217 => 2.16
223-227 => 2.06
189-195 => 5.69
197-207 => 5.24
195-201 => 5.69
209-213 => 2.81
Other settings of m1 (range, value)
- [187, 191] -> 5.92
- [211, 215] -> 2.61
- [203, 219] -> 4.98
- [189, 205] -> 5.79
